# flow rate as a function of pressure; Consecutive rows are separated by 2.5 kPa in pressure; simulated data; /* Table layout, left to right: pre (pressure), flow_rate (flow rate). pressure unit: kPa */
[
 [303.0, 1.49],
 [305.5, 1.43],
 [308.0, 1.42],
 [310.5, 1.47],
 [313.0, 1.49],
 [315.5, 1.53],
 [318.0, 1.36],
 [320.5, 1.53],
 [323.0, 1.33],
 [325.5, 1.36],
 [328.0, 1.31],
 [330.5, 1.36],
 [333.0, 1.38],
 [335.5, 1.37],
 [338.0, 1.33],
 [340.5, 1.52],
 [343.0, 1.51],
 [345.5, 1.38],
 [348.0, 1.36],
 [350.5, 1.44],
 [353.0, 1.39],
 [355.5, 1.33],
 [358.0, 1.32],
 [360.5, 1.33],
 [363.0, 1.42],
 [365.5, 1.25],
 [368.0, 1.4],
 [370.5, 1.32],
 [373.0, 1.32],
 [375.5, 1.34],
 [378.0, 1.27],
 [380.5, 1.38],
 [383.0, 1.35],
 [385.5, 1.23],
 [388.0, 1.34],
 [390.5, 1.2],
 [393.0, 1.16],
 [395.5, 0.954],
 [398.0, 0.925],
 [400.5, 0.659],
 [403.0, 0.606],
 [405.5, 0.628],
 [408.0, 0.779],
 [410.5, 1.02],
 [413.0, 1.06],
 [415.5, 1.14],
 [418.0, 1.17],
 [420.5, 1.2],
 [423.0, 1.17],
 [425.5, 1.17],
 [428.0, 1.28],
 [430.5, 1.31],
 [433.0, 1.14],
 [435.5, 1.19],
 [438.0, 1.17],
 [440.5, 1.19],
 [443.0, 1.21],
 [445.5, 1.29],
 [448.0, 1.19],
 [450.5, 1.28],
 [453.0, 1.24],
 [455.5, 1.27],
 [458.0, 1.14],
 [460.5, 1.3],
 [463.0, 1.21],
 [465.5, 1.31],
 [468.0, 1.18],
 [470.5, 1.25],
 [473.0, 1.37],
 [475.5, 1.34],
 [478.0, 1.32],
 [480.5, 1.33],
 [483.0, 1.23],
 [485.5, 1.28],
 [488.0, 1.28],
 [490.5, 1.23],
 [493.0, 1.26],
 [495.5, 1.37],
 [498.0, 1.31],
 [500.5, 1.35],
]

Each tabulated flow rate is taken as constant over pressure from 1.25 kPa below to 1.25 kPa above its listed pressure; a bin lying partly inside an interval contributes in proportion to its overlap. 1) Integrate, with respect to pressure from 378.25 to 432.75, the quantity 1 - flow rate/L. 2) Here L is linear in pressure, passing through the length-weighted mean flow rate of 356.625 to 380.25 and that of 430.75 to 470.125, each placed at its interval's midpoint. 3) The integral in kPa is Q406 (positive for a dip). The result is 8.3 kPa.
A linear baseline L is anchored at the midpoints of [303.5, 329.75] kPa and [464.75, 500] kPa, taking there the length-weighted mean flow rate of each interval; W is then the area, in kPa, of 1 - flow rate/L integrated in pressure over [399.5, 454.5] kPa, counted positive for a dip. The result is 9.7 kPa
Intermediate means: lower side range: 1.42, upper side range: 1.29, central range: 1.1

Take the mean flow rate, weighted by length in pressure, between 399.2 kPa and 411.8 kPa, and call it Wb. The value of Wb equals 0.74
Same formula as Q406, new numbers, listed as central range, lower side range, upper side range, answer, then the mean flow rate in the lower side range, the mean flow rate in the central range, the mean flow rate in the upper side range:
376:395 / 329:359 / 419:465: 0.8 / 1.39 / 1.27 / 1.22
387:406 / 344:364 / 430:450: 5.2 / 1.37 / 0.941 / 1.21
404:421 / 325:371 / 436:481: 4.1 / 1.37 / 0.985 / 1.25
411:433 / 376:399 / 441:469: 0.8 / 1.21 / 1.18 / 1.24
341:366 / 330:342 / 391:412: -2.6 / 1.4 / 1.38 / 0.857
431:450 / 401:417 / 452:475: -2.0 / 0.867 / 1.2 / 1.26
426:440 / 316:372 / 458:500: 1.1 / 1.38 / 1.21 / 1.28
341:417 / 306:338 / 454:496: 9.1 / 1.41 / 1.2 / 1.27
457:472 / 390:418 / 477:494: -0.6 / 0.925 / 1.24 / 1.28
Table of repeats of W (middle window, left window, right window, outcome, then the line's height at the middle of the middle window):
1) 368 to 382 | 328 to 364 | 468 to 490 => 0.33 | 1.36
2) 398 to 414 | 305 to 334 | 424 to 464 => 6.03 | 1.28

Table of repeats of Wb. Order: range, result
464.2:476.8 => 1.29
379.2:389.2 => 1.32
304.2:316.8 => 1.47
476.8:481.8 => 1.32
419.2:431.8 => 1.23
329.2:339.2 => 1.36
